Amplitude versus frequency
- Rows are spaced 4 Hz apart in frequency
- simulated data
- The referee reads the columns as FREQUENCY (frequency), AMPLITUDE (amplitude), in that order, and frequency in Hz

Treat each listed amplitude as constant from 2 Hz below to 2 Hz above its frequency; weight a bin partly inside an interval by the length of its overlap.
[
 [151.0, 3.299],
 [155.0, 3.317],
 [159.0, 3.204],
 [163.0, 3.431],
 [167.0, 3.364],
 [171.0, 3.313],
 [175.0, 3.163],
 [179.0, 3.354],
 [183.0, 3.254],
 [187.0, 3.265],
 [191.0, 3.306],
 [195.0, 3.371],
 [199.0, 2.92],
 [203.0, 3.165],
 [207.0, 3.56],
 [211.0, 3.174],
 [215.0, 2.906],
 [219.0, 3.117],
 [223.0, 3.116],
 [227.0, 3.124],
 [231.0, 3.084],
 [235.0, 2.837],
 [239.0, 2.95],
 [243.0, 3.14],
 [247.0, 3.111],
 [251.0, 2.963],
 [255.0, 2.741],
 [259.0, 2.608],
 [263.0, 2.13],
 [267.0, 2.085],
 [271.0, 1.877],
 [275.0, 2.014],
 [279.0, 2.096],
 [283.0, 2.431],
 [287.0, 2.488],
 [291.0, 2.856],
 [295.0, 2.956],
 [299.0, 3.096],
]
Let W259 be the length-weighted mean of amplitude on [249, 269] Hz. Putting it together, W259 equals 2.51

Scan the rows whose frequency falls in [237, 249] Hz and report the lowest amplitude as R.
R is 2.95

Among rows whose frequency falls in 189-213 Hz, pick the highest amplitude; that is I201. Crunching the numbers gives 3.56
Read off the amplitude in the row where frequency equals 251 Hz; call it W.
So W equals 2.963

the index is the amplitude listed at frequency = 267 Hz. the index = 2.085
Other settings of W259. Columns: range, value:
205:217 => 3.21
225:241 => 3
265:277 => 1.99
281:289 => 2.46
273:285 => 2.18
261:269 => 2.11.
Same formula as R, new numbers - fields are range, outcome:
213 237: 2.837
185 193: 3.265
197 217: 2.906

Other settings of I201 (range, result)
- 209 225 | 3.174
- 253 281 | 2.741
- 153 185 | 3.431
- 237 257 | 3.14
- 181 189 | 3.265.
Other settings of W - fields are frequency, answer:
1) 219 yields 3.117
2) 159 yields 3.204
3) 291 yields 2.856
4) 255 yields 2.741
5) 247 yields 3.111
